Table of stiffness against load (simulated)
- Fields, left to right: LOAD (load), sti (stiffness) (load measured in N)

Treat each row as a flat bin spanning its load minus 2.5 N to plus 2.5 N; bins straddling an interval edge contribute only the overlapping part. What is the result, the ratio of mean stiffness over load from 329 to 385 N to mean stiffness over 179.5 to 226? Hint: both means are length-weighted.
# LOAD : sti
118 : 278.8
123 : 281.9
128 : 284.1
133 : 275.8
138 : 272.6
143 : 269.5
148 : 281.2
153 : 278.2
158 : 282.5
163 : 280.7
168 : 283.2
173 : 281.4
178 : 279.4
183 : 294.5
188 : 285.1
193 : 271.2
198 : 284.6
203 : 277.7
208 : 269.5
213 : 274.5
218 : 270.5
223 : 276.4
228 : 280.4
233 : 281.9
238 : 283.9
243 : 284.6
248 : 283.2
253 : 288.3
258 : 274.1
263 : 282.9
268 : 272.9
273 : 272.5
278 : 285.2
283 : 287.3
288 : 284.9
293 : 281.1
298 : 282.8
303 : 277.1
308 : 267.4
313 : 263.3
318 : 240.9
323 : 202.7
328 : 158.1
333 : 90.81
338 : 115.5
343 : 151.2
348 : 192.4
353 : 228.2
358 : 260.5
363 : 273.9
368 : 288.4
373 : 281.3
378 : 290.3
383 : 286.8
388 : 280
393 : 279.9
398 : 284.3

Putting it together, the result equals 0.8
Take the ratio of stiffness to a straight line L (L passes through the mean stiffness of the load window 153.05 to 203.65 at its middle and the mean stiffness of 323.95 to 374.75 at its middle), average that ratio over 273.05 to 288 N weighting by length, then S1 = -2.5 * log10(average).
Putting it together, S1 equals -0.21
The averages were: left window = 282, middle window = 284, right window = 203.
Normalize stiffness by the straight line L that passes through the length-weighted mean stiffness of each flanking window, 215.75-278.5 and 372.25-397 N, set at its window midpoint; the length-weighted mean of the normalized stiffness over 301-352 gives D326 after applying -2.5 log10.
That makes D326 0.394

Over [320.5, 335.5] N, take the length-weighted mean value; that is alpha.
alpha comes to 151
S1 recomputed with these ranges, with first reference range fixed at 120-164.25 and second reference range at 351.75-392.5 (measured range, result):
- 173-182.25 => -0.019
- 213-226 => 0.014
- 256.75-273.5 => 0.003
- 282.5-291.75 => -0.033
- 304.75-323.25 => 0.108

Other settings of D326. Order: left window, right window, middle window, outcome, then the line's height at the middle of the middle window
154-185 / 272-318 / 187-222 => 0.02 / 281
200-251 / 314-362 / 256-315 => -0.21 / 230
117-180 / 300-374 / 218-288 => -0.15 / 246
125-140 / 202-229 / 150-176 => -0.02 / 277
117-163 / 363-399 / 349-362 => 0.17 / 283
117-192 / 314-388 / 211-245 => -0.08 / 258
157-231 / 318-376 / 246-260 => -0.13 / 251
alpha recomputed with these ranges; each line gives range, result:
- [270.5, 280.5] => 279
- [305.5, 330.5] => 226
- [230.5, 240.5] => 283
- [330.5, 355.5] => 156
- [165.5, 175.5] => 282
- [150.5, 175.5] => 281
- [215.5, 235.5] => 277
